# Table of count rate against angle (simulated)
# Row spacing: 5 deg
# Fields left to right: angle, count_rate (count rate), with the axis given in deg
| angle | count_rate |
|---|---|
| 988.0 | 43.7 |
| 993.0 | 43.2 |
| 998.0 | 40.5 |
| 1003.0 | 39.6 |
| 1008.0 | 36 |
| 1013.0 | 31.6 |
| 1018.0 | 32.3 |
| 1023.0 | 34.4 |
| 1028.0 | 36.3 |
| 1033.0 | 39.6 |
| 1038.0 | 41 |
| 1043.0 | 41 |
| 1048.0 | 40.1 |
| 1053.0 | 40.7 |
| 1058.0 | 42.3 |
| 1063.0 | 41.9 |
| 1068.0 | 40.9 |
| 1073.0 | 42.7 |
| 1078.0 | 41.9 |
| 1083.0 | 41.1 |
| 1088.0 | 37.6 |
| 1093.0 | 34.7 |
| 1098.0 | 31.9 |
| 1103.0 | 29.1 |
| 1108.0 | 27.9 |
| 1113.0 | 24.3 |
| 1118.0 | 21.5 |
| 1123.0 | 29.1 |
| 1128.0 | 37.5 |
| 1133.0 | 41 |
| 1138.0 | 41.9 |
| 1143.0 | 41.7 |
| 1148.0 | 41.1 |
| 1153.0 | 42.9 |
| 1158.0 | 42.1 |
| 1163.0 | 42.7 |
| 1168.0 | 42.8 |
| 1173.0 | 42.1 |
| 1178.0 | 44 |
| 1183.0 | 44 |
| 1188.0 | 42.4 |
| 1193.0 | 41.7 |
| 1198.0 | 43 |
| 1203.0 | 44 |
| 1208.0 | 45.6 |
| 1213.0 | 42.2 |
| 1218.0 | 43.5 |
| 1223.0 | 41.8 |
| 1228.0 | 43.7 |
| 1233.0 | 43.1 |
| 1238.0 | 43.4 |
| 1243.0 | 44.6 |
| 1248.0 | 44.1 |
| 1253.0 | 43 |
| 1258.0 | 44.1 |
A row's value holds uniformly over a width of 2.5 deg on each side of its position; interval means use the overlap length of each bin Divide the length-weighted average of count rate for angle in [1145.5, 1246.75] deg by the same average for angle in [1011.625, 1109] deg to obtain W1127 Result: 1.1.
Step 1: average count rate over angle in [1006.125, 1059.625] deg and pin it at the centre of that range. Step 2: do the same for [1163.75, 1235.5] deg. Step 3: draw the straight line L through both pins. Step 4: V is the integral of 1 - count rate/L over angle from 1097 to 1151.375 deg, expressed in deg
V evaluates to 9.6 deg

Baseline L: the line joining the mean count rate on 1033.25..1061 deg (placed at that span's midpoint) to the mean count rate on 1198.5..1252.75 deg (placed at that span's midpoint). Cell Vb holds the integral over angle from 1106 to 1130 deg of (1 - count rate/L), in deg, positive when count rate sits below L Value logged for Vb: 8.1 deg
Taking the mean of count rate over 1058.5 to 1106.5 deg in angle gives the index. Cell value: 37.9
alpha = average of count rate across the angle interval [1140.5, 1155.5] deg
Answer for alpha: 41.9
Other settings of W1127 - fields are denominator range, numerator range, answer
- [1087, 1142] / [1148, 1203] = 1.31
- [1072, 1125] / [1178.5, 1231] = 1.32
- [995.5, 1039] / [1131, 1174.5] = 1.15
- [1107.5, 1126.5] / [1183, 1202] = 1.64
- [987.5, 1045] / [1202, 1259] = 1.14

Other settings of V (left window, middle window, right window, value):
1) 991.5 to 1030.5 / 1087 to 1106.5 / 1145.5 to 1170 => 3.51 deg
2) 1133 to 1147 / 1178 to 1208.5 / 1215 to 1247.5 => -0.52 deg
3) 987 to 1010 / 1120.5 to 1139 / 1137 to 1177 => 2.18 deg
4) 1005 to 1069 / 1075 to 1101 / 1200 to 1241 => 1.50 deg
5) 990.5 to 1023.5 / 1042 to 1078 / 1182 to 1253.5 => -2.68 deg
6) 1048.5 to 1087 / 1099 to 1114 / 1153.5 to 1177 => 5.02 deg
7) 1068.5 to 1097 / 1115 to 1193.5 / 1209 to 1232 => 2.87 deg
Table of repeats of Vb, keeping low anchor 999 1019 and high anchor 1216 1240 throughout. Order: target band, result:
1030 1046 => -1.7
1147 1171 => -1.0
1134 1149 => -0.6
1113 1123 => 3.9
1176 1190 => -0.7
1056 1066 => -1.3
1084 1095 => 0.4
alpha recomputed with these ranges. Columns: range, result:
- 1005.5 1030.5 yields 34.1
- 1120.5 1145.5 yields 38.2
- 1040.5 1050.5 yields 40.5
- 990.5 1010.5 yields 39.8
